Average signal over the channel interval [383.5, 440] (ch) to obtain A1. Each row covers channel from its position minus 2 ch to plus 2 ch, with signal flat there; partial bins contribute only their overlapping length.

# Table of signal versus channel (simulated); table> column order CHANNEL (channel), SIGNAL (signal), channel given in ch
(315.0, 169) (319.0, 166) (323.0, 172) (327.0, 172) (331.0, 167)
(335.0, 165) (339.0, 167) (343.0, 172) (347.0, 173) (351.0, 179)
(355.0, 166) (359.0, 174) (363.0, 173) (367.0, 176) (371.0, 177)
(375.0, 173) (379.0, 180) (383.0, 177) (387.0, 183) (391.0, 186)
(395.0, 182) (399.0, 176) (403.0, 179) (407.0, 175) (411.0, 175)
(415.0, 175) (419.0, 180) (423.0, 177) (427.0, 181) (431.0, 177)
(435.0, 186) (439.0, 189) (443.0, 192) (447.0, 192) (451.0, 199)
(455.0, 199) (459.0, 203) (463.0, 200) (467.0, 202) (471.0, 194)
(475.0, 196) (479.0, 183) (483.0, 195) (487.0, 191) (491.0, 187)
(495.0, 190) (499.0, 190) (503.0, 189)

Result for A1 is 180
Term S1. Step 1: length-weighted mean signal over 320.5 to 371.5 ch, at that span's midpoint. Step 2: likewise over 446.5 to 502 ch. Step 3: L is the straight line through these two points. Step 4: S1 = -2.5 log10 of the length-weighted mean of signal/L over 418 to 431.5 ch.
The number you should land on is 0.040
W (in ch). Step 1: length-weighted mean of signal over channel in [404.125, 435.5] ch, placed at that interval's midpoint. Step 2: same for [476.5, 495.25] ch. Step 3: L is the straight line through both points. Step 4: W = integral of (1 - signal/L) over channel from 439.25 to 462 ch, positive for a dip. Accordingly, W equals -1.65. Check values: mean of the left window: 178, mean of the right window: 189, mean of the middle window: 197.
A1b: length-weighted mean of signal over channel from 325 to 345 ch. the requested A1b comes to 169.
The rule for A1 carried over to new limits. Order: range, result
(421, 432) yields 178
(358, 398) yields 178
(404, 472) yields 188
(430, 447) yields 187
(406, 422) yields 176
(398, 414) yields 176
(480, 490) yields 191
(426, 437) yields 181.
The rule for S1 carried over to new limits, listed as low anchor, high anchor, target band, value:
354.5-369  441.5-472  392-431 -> 0.05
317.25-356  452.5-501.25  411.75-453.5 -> 0.01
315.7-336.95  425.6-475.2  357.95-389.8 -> 0.01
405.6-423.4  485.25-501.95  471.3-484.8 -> -0.03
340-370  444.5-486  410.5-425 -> 0.06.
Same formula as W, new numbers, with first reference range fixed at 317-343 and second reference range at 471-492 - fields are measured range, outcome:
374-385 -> -0.1 ch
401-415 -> 0.3 ch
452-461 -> -0.7 ch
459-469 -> -0.7 ch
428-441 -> 0.0 ch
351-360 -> 0.0 ch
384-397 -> -0.4 ch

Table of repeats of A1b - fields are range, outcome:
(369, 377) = 175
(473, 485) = 191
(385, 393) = 184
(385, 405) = 181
